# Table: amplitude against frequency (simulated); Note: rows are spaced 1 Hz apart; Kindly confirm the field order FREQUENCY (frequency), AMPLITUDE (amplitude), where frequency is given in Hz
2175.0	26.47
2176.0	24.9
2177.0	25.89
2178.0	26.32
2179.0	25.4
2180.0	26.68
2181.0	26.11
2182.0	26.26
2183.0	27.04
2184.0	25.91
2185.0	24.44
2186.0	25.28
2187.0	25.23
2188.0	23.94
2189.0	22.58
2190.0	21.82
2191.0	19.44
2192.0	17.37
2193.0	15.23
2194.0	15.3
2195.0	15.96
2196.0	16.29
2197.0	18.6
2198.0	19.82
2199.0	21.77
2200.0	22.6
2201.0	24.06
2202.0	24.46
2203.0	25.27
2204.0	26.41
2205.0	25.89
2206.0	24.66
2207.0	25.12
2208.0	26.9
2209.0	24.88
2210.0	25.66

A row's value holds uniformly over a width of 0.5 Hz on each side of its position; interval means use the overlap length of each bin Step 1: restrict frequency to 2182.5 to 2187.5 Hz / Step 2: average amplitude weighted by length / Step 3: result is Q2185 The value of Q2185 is 25.6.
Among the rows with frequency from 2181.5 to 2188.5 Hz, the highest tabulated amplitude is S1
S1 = 27.04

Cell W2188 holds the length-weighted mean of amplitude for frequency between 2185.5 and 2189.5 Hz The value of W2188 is 24.3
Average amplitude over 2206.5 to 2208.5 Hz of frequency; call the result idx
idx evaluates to 26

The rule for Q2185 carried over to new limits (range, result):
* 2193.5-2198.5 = 17.2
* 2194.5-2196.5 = 16.1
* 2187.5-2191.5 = 21.9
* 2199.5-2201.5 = 23.3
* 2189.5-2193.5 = 18.5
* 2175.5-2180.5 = 25.8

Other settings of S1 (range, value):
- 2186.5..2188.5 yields 25.23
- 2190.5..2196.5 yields 19.44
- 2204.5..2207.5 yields 25.89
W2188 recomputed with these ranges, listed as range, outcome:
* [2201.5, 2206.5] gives 25.3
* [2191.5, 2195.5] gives 16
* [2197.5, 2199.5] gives 20.8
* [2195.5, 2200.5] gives 19.8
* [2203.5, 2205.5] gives 26.1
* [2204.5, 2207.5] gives 25.2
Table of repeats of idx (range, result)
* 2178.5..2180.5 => 26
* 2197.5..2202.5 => 22.5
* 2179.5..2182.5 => 26.4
